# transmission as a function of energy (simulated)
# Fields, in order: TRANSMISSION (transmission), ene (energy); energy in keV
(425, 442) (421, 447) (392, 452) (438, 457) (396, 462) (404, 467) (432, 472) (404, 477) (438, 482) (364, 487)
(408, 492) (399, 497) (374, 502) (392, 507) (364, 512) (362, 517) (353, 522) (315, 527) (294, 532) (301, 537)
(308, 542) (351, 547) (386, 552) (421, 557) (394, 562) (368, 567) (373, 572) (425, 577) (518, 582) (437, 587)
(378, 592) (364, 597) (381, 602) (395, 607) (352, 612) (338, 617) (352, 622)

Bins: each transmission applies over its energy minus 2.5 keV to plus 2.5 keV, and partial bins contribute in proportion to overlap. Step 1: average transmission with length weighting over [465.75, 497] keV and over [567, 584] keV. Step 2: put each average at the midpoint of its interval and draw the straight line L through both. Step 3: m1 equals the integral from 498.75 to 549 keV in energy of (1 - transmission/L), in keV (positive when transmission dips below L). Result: 8.89 keV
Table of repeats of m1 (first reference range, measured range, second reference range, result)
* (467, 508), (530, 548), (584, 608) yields 3.9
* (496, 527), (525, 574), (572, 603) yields 5.1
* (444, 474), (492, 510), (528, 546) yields -1.7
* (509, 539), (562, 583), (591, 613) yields -3.0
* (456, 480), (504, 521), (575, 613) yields 1.7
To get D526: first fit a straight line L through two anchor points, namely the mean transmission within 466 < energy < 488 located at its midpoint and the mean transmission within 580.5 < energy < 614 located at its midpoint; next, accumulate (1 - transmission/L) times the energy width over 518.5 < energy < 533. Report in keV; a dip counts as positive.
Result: 2.9 keV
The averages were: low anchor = 412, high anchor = 401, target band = 326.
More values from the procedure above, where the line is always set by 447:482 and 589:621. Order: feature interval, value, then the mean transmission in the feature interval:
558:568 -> -0.2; 389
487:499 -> 0.3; 395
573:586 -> -2.8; 456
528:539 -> 2.6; 300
